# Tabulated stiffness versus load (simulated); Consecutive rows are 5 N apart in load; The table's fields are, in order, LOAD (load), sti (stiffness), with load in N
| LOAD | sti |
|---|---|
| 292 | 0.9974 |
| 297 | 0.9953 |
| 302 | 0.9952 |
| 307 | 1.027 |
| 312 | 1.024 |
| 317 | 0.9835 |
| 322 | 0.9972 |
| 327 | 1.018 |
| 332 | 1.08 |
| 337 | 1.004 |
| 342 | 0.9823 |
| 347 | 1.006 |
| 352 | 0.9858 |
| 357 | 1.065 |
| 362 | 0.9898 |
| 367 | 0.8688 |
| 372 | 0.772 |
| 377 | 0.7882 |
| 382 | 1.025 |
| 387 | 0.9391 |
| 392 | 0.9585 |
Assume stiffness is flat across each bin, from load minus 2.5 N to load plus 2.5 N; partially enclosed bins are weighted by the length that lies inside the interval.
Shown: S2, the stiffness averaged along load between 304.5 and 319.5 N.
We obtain 1.01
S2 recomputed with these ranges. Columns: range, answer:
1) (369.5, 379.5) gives 0.78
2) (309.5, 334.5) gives 1.02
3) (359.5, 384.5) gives 0.889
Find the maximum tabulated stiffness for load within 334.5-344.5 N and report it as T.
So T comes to 1.004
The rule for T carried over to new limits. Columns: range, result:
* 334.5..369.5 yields 1.065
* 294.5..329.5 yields 1.027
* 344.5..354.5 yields 1.006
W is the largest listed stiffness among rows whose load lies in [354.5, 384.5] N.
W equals 1.065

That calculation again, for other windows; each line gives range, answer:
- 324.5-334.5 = 1.08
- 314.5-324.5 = 0.9972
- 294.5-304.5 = 0.9953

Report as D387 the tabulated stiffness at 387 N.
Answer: 0.9391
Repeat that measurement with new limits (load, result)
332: 1.08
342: 0.9823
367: 0.8688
